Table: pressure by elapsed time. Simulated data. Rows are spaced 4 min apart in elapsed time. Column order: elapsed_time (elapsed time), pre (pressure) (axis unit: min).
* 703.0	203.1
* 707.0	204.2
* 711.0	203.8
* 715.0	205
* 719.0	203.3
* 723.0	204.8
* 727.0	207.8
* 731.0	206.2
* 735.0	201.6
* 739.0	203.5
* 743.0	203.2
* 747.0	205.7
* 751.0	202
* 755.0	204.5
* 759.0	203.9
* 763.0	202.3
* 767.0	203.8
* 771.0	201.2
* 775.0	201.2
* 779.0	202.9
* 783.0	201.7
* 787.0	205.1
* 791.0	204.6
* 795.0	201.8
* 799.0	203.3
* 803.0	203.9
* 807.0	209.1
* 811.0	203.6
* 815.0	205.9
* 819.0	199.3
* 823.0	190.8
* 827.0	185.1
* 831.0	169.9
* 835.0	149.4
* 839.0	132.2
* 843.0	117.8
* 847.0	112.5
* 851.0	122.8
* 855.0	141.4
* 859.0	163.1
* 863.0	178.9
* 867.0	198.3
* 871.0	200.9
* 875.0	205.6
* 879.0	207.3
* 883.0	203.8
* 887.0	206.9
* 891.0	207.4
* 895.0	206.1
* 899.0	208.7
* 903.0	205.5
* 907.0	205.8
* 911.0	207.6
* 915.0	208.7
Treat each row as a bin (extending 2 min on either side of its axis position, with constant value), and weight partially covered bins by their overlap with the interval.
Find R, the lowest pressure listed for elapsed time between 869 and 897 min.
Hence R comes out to 200.9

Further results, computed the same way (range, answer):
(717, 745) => 201.6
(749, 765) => 202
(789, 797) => 201.8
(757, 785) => 201.2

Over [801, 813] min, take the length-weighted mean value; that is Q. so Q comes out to 206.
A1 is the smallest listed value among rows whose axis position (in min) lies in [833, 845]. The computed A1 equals 117.8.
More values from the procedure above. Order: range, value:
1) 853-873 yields 141.4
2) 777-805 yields 201.7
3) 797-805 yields 203.3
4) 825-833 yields 169.9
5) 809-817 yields 203.6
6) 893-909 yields 205.5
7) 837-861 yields 112.5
